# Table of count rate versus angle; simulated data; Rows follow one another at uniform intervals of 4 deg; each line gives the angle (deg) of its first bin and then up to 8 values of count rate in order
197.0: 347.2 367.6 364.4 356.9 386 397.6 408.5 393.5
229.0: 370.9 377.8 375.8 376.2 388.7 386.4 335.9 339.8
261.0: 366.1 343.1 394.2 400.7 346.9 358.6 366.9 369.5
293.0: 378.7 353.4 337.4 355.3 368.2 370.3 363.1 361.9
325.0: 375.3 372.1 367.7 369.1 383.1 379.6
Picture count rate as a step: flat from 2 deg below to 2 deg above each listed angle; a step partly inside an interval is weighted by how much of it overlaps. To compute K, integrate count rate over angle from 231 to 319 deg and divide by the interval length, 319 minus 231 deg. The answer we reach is 366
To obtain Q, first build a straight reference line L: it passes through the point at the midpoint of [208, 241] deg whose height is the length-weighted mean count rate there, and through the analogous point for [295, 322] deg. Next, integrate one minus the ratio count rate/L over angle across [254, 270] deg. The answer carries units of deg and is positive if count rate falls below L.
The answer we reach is 0.7 deg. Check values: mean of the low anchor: 384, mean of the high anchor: 358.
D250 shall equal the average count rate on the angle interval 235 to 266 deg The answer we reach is 365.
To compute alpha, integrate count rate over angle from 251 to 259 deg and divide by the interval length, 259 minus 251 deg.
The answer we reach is 338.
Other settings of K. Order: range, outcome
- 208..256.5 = 379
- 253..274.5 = 365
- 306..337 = 368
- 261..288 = 368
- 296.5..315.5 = 357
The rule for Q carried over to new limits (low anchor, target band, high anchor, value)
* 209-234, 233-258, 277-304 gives 0.56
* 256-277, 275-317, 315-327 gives 0.77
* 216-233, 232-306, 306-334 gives 2.76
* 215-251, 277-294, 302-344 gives 0.47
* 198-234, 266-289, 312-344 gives 0.17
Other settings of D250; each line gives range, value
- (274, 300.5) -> 362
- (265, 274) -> 385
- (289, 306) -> 358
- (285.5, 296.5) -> 370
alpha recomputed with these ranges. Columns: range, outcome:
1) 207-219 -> 380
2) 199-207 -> 366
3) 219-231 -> 391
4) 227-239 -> 375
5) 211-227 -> 396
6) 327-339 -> 370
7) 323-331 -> 374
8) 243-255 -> 370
